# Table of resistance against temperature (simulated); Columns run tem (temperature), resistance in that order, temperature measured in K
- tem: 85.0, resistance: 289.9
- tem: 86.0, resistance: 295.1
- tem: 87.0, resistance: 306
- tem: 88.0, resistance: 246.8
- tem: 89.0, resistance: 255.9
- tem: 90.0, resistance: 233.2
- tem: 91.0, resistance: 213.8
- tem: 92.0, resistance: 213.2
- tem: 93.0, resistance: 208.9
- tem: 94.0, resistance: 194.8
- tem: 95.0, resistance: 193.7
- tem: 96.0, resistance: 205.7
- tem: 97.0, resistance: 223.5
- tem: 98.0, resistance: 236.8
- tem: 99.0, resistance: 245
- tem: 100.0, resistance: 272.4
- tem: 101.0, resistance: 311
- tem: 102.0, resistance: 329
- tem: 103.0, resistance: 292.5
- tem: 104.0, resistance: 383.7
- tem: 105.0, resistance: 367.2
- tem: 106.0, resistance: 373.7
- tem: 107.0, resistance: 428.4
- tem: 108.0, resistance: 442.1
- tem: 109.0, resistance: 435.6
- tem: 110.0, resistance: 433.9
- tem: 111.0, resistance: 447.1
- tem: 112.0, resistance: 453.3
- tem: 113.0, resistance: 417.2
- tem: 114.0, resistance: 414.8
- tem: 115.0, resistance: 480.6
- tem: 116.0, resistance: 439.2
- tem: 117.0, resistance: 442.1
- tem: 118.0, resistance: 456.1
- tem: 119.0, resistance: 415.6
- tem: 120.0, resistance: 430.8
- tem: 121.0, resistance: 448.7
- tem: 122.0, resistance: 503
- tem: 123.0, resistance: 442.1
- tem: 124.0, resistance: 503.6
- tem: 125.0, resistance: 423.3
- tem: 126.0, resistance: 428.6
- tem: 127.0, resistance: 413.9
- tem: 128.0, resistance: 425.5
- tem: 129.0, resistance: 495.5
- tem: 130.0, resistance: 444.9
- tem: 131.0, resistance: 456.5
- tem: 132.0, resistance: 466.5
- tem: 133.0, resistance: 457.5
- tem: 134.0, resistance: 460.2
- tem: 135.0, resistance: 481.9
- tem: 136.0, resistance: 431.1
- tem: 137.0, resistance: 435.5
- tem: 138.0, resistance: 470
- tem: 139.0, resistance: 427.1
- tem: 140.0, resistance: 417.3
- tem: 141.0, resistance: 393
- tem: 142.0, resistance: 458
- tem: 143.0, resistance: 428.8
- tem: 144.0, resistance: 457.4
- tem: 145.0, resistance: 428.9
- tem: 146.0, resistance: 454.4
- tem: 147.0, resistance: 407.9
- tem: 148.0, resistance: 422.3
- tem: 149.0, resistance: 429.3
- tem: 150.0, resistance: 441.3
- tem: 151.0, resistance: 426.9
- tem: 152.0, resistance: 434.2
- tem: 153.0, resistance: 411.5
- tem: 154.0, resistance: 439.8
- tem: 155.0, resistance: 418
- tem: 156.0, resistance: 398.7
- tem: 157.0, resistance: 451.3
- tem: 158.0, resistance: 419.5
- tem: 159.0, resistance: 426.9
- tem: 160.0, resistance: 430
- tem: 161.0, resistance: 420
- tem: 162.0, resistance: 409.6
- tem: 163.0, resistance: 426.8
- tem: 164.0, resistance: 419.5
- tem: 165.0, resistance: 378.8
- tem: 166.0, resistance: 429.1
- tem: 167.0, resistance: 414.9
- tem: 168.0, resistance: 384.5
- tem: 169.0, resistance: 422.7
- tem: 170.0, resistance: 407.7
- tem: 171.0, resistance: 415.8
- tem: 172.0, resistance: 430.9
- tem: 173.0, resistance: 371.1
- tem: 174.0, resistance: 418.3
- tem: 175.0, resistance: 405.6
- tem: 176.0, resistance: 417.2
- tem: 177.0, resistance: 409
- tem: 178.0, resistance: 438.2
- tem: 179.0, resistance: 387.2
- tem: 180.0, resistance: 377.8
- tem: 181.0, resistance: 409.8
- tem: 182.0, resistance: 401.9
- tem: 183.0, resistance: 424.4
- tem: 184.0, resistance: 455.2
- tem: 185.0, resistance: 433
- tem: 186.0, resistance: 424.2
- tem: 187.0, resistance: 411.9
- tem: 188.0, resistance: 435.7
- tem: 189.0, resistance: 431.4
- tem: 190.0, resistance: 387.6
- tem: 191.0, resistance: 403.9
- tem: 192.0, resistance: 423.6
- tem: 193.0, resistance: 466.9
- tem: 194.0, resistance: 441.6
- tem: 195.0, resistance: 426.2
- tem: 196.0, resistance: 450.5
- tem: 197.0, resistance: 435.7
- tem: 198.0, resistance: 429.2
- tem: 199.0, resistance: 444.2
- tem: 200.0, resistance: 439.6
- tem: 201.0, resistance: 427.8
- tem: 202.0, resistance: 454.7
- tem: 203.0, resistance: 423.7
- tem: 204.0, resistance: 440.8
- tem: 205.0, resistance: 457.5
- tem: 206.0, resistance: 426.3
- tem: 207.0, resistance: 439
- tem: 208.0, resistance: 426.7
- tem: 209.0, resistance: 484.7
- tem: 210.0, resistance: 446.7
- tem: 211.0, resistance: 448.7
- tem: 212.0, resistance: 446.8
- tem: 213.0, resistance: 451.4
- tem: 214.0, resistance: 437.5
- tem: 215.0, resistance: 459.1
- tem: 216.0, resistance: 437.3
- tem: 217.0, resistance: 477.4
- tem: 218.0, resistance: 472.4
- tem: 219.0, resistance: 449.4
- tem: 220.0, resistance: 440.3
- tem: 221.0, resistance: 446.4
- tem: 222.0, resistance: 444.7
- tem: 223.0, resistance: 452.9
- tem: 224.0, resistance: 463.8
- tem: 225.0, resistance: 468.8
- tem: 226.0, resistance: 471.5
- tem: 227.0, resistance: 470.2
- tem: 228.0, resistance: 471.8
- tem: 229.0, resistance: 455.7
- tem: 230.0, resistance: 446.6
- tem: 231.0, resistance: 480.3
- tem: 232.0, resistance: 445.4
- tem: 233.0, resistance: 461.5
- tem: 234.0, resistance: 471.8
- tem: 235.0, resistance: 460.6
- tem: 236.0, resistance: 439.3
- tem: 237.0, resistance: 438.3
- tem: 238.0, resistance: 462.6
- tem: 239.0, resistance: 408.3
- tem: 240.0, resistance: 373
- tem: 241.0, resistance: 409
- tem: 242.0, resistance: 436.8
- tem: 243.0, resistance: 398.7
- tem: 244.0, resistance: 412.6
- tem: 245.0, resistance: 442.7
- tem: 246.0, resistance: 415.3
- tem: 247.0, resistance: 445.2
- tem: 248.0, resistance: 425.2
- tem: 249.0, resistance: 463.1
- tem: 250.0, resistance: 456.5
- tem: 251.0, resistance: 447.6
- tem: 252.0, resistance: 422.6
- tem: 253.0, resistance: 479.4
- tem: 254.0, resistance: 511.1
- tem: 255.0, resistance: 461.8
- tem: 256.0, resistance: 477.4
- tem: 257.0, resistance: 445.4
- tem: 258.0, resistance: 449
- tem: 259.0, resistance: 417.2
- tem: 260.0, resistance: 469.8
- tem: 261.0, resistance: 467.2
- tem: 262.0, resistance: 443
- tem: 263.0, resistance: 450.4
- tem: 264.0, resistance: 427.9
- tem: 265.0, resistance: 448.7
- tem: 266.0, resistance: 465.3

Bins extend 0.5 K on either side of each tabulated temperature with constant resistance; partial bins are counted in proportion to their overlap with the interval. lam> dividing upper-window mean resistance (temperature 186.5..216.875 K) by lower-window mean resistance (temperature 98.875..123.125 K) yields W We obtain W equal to 1.08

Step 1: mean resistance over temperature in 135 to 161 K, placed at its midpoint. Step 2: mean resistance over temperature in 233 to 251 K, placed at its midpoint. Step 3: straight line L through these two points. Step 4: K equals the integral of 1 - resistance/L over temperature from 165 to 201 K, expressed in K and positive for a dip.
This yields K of 1.0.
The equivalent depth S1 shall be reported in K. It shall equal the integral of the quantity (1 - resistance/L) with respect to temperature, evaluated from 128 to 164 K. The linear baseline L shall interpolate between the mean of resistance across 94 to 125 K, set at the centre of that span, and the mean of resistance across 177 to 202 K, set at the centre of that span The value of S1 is -3.20 K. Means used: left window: 380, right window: 426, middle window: 436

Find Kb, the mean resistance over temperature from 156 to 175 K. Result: 415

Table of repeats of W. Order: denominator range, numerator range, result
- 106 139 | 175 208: 0.96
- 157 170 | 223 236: 1.11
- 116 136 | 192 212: 0.98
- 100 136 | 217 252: 1.04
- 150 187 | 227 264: 1.07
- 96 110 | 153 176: 1.25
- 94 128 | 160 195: 1.08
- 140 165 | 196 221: 1.05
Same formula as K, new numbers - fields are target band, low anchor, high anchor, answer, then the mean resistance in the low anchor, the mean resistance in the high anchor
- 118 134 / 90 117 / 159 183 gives -4.1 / 333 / 411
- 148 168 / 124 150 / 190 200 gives 0.8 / 442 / 434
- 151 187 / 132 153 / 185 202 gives 1.5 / 438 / 431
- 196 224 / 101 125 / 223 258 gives -0.3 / 423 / 448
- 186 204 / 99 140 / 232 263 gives 0.2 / 425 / 444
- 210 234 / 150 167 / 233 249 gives -1.5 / 422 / 431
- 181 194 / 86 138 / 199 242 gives 0.0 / 376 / 448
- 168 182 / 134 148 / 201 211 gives 1.1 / 438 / 444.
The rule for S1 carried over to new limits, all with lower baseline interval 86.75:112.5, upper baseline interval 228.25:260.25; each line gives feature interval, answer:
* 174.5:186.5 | -1.0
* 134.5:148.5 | -3.7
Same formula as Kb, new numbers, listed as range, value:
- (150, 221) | 428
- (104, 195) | 429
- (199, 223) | 447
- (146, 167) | 423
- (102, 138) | 435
